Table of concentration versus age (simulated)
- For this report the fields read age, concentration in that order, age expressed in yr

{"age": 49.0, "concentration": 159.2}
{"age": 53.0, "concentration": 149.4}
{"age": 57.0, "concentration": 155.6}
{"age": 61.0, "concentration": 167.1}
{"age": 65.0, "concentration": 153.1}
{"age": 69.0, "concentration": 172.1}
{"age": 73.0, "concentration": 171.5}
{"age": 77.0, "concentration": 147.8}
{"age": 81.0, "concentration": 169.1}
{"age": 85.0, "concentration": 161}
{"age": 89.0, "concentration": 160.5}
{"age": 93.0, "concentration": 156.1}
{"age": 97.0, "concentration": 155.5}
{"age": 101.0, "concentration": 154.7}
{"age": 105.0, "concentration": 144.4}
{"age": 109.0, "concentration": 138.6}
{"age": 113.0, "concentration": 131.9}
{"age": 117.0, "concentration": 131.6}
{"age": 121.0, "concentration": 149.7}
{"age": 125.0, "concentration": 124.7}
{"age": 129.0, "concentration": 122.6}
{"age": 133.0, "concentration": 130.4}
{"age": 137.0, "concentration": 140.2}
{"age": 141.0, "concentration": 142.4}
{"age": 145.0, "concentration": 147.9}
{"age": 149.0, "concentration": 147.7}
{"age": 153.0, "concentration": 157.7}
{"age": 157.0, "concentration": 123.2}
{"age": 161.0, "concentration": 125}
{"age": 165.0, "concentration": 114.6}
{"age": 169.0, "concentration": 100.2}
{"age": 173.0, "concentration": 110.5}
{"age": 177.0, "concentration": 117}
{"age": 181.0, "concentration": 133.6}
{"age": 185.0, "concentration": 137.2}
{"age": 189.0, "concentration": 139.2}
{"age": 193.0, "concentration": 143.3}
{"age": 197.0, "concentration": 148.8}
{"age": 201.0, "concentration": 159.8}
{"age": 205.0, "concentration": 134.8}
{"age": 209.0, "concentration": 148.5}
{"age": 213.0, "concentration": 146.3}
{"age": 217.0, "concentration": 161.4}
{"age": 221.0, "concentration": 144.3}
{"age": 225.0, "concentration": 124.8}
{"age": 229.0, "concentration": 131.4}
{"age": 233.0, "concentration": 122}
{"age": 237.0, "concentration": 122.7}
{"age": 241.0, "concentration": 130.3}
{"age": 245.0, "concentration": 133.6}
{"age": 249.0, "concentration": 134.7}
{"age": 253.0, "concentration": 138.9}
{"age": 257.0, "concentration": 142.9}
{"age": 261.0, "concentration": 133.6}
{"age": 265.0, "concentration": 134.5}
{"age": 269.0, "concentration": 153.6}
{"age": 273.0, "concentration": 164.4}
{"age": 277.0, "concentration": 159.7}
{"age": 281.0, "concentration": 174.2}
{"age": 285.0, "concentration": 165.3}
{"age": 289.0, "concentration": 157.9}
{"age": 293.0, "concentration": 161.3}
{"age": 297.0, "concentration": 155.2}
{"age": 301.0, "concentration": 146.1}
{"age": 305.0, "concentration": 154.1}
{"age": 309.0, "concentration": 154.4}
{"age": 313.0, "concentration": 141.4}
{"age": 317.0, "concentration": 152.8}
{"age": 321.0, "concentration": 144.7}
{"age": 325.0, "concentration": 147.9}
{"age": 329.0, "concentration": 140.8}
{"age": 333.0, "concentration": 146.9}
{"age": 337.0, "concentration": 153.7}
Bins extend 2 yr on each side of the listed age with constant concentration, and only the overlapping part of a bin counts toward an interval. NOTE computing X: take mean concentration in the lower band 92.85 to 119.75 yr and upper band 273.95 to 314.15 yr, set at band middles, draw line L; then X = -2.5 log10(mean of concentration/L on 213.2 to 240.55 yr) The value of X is 0.13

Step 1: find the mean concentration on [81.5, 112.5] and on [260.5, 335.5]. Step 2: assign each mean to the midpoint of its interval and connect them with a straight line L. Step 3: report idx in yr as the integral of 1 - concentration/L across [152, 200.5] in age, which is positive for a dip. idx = 7.3 yr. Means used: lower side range 153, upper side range 152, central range 130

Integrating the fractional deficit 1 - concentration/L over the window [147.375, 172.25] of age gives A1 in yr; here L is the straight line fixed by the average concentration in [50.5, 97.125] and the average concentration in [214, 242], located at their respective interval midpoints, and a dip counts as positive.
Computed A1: 3.2 yr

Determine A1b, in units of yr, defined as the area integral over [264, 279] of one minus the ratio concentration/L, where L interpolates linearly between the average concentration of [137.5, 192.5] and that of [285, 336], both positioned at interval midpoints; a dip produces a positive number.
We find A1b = -0.9 yr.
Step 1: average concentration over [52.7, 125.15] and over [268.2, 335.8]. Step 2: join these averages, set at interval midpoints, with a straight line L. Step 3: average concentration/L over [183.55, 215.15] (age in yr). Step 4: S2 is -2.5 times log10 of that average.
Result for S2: 0.06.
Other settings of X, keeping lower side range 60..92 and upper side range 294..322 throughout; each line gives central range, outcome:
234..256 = 0.16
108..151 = 0.17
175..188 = 0.20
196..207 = 0.06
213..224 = 0.04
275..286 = -0.10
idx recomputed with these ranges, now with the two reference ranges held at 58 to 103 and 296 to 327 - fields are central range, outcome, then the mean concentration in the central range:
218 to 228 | 1.09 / 137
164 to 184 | 5.10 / 116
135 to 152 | 1.32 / 145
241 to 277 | 2.27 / 142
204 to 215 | 0.74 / 144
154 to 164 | 1.93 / 127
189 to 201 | 0.61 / 147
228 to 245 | 2.88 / 127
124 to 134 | 2.07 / 126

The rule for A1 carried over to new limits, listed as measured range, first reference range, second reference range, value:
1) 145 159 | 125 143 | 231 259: -1.1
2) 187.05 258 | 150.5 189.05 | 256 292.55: 0.2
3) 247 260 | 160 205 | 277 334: 0.5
